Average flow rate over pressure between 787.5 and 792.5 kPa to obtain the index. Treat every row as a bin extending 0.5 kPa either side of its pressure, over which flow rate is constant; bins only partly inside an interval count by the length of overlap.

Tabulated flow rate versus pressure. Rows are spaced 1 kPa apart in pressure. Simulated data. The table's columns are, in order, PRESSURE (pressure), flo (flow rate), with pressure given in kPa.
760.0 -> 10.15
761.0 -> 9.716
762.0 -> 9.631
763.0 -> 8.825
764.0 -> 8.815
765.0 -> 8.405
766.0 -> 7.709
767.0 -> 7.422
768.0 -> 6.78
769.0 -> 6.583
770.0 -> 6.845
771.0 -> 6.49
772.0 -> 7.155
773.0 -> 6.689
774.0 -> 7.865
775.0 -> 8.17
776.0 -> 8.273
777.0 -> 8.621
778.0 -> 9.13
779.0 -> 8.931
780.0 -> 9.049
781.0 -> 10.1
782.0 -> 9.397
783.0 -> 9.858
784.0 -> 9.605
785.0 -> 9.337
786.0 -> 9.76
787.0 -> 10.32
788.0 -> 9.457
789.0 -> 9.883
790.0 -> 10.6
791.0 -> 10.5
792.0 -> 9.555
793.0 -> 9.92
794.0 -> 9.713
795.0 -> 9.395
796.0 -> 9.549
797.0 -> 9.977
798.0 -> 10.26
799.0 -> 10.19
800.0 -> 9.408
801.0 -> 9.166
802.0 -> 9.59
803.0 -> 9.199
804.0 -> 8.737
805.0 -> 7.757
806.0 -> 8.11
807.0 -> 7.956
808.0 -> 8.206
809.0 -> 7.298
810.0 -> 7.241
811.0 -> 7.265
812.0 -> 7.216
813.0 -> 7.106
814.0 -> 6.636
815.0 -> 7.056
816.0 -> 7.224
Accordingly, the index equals 10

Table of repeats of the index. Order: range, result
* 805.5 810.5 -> 7.76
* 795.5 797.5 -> 9.76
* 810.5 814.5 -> 7.06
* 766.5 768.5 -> 7.1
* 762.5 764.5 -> 8.82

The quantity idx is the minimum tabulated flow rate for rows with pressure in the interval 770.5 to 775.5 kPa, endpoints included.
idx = 6.49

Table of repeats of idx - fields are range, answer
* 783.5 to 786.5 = 9.337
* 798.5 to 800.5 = 9.408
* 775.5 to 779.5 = 8.273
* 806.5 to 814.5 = 6.636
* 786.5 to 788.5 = 9.457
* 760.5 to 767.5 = 7.422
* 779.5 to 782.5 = 9.049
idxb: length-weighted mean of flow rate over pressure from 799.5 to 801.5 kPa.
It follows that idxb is 9.29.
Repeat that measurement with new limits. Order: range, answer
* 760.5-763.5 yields 9.39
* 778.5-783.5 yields 9.47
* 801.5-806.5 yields 8.68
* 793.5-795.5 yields 9.55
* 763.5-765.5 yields 8.61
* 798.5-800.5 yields 9.8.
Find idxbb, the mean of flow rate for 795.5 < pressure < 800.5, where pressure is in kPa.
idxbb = 9.88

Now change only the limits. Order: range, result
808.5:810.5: 7.27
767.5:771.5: 6.67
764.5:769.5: 7.38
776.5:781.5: 9.17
